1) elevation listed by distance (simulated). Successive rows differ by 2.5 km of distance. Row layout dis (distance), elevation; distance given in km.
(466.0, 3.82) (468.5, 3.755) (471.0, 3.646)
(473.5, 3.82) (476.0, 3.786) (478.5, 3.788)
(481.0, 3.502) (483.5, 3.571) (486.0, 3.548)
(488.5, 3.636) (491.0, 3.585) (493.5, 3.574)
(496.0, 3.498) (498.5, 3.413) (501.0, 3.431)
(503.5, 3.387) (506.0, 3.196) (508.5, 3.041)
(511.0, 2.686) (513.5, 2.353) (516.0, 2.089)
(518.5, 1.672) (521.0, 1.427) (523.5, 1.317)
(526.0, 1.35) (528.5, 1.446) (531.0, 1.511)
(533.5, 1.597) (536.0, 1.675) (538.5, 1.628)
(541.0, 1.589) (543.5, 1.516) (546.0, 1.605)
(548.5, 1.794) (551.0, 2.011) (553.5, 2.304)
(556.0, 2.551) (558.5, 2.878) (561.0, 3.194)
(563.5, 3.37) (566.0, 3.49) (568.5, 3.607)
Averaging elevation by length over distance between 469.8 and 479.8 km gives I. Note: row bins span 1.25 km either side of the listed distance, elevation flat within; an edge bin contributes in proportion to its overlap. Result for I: 3.76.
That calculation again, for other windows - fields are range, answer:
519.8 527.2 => 1.36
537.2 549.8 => 1.63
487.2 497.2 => 3.57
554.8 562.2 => 2.87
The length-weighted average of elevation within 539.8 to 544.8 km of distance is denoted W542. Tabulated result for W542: 1.55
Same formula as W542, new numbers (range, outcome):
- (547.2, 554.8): 2.04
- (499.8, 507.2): 3.34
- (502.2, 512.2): 3.08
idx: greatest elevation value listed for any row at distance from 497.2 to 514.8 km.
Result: 3.431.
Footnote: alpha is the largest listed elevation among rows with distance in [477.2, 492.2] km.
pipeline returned 3.788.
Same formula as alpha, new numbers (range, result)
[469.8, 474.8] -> 3.82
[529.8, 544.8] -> 1.675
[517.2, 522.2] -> 1.672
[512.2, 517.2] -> 2.353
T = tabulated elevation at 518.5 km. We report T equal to 1.672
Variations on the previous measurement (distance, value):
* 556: 2.551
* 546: 1.605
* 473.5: 3.82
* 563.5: 3.37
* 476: 3.786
